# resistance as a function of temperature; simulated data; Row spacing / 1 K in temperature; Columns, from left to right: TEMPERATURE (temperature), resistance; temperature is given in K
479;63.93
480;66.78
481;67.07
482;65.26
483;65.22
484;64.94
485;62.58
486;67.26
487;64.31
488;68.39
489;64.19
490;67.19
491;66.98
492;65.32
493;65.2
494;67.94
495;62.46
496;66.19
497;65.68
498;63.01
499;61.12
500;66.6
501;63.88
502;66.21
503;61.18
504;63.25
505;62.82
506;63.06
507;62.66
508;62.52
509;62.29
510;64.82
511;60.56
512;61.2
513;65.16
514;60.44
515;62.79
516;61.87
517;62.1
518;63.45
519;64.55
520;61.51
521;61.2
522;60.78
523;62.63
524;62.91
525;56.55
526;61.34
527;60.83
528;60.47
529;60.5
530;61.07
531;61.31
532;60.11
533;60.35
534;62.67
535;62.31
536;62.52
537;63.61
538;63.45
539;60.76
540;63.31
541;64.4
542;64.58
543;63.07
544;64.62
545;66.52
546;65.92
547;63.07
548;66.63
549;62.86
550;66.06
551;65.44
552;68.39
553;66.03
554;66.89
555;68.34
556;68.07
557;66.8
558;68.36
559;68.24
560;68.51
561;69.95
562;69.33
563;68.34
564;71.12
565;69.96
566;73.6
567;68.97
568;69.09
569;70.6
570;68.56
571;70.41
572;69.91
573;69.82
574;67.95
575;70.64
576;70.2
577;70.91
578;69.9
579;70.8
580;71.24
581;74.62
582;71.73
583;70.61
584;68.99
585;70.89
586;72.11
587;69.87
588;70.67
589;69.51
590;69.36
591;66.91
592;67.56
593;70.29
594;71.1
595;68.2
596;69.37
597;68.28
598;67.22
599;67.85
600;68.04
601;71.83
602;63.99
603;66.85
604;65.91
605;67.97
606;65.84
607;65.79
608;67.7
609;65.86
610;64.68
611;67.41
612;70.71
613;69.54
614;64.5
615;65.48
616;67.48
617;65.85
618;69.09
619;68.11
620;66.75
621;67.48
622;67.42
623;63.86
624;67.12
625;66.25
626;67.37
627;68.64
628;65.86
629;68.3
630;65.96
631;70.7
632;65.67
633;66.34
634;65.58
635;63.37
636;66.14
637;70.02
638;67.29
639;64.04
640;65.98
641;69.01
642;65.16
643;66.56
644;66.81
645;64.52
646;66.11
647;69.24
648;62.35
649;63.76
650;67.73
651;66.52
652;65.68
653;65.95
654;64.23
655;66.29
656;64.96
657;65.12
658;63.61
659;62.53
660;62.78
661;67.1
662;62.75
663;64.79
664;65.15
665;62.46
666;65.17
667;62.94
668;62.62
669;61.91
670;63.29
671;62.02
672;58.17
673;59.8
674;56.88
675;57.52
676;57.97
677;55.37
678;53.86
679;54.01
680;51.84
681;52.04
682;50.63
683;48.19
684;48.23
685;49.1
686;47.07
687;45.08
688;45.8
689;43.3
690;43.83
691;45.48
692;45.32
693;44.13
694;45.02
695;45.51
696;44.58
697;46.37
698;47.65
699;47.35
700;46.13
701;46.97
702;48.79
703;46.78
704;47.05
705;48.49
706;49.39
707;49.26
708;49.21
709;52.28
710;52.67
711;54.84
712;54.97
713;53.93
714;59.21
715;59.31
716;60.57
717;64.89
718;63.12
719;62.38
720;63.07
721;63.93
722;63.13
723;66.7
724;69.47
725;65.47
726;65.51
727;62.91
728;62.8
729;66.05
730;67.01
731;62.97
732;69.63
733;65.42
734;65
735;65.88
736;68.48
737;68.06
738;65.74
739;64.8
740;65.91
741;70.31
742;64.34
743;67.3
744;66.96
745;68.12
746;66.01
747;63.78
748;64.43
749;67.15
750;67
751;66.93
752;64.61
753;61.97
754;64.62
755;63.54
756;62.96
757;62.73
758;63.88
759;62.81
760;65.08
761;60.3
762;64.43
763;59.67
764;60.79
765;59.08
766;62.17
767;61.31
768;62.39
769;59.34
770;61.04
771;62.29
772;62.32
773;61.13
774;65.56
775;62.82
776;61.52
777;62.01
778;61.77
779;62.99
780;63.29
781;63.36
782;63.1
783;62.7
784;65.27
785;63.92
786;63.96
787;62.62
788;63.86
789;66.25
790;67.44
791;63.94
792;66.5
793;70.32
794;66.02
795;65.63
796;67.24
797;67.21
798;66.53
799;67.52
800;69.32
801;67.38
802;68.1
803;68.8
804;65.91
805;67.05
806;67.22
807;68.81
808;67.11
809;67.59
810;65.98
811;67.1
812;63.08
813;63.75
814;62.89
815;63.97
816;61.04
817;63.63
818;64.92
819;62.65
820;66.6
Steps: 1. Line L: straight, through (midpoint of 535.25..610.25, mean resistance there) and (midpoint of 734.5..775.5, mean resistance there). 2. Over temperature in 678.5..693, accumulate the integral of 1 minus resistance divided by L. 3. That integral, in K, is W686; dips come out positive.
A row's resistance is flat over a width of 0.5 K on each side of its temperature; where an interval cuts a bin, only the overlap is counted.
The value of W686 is 3.9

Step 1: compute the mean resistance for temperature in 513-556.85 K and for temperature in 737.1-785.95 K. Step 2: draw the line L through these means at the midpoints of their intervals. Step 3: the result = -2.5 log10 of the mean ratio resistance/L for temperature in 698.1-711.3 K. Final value 0.28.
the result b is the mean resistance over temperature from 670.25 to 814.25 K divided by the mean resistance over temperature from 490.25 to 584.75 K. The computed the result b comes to 0.92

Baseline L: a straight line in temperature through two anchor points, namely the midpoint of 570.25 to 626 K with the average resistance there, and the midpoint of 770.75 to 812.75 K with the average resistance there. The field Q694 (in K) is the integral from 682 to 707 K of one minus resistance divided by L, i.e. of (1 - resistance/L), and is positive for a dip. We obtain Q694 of 7.6 K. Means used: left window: 68.5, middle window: 46.6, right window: 65.3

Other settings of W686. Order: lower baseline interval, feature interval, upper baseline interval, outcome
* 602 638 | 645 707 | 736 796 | 9.5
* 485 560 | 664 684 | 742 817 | 2.0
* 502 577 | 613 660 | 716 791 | -1.2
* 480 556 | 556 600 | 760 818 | -4.0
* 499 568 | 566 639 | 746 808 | -4.6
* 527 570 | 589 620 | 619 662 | -0.8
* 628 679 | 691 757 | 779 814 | 5.7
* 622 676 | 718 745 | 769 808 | -0.3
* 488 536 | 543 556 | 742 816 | -0.6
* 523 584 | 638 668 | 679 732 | -3.6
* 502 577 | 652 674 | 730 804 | 0.5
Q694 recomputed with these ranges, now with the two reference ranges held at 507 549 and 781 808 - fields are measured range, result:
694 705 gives 3.08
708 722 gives 1.38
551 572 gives -1.99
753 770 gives 0.93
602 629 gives -1.35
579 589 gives -1.24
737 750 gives -0.17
